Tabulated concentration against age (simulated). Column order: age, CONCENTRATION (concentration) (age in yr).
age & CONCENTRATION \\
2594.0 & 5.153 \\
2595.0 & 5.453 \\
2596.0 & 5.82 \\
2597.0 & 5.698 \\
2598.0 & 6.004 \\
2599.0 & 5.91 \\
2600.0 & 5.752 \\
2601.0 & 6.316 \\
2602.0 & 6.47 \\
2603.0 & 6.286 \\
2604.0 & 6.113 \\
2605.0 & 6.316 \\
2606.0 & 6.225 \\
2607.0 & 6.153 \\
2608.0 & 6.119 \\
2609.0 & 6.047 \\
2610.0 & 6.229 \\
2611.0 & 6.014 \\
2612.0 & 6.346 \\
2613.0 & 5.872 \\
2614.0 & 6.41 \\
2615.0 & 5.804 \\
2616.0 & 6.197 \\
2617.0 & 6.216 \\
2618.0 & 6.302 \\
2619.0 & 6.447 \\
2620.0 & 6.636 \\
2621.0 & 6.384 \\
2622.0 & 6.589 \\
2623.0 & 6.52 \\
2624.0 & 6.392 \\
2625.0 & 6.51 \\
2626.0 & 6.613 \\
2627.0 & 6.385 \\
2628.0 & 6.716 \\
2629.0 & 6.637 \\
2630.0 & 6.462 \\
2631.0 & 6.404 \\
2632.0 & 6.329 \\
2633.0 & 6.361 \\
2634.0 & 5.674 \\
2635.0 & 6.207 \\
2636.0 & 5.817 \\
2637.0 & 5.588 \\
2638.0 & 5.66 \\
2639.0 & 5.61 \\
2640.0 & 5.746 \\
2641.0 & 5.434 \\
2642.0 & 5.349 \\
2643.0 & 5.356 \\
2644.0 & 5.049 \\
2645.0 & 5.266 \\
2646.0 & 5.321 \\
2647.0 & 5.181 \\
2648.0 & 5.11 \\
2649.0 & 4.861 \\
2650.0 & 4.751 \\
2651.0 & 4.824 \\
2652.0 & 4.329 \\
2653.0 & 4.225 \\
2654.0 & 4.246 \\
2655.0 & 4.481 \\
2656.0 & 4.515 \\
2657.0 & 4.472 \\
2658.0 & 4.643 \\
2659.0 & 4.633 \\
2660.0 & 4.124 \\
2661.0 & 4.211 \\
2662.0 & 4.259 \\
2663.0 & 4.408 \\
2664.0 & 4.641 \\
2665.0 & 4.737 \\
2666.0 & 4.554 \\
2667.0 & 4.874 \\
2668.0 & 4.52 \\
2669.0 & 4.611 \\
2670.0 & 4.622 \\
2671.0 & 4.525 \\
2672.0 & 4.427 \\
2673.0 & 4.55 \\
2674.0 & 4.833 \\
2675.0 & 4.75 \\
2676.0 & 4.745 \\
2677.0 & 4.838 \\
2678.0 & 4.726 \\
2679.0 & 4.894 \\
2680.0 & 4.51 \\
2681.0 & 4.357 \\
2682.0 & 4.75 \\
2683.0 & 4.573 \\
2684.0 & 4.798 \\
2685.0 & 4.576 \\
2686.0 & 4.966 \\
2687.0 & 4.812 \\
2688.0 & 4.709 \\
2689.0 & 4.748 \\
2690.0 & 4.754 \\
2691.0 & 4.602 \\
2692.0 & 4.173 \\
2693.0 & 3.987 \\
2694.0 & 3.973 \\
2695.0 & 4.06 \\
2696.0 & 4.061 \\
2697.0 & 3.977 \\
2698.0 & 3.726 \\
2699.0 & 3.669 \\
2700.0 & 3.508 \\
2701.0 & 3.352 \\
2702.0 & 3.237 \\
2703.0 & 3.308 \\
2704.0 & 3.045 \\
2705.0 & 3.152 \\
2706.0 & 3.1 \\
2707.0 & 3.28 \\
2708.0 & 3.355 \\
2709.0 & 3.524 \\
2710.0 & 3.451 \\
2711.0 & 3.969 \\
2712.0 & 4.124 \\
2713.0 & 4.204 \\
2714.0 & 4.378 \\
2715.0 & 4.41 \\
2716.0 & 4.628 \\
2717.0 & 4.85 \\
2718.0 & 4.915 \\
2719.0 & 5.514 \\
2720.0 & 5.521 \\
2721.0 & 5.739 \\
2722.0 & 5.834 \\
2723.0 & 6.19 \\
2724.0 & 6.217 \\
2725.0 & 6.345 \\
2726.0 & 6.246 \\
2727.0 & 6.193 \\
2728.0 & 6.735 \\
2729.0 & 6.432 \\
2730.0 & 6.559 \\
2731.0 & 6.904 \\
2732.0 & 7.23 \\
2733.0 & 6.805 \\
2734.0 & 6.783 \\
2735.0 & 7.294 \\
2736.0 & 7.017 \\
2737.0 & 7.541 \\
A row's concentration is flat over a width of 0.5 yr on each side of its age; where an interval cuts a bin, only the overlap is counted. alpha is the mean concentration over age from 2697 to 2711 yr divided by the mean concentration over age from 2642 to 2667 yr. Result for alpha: 0.73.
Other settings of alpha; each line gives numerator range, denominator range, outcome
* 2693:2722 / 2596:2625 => 0.65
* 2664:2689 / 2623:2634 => 0.73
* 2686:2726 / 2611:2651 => 0.73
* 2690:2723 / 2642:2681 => 0.88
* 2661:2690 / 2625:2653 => 0.82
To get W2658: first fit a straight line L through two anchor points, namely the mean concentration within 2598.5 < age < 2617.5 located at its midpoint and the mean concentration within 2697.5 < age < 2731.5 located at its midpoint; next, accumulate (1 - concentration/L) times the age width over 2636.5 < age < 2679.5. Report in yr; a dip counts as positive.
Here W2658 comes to 5.24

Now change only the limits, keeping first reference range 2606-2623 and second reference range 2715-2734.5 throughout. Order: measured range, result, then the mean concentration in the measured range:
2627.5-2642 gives 0.4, 6.02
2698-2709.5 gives 5.2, 3.34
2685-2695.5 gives 2.8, 4.48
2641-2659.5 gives 4.0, 4.83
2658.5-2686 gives 6.9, 4.6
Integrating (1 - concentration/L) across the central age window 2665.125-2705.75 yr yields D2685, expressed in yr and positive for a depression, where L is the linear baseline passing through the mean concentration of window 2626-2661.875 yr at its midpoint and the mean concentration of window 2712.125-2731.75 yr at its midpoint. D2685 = 8.7 yr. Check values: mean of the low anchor 5.32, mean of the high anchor 5.66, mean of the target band 4.32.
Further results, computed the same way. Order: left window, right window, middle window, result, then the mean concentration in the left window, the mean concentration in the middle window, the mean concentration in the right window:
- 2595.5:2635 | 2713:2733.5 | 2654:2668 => 3.6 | 6.25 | 4.5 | 5.84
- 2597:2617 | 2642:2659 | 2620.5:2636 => -2.6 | 6.13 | 6.39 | 4.8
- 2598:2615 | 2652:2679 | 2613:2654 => -3.0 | 6.15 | 5.82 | 4.55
